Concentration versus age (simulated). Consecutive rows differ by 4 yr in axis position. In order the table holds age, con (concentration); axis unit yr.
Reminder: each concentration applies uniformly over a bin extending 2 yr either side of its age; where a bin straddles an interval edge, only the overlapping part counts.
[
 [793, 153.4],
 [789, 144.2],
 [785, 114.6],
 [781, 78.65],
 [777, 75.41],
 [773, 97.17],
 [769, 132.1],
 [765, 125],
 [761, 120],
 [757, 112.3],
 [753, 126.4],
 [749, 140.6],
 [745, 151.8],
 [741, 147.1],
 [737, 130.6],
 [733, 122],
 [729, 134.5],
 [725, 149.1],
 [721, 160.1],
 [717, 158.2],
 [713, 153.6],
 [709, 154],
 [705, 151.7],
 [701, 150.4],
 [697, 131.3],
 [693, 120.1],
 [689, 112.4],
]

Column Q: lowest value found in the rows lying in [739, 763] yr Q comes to 112.3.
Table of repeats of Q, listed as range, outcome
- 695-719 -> 131.3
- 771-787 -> 75.41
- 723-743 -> 122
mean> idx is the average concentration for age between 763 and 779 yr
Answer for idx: 107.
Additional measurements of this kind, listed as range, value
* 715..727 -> 156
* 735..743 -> 139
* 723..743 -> 137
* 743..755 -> 140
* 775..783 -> 77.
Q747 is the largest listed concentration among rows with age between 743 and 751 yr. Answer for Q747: 151.8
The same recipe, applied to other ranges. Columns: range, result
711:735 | 160.1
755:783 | 132.1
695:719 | 158.2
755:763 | 120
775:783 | 78.65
